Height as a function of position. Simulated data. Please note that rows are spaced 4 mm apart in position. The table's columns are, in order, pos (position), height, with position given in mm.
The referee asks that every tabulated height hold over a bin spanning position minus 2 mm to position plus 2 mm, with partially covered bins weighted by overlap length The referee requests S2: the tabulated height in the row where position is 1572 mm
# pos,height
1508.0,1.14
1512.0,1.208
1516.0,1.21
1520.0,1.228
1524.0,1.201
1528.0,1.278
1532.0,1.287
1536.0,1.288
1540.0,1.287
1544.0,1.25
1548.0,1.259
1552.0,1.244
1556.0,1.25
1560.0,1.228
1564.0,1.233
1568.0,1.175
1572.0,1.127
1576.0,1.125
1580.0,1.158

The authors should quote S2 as 1.127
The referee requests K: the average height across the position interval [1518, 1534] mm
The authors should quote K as 1.25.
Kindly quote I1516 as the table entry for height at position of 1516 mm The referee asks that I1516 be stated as 1.21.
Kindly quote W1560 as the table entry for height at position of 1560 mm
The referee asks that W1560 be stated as 1.228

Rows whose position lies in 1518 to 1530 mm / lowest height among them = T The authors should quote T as 1.201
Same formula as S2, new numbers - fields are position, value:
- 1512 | 1.208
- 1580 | 1.158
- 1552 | 1.244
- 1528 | 1.278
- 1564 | 1.233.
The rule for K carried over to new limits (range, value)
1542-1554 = 1.25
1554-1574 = 1.2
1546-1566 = 1.24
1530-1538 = 1.29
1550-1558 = 1.25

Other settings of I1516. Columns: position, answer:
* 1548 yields 1.259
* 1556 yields 1.25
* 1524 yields 1.201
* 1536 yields 1.288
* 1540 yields 1.287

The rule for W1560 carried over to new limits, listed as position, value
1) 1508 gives 1.14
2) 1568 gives 1.175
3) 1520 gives 1.228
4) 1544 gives 1.25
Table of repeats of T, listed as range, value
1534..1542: 1.287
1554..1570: 1.175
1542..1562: 1.228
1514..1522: 1.21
